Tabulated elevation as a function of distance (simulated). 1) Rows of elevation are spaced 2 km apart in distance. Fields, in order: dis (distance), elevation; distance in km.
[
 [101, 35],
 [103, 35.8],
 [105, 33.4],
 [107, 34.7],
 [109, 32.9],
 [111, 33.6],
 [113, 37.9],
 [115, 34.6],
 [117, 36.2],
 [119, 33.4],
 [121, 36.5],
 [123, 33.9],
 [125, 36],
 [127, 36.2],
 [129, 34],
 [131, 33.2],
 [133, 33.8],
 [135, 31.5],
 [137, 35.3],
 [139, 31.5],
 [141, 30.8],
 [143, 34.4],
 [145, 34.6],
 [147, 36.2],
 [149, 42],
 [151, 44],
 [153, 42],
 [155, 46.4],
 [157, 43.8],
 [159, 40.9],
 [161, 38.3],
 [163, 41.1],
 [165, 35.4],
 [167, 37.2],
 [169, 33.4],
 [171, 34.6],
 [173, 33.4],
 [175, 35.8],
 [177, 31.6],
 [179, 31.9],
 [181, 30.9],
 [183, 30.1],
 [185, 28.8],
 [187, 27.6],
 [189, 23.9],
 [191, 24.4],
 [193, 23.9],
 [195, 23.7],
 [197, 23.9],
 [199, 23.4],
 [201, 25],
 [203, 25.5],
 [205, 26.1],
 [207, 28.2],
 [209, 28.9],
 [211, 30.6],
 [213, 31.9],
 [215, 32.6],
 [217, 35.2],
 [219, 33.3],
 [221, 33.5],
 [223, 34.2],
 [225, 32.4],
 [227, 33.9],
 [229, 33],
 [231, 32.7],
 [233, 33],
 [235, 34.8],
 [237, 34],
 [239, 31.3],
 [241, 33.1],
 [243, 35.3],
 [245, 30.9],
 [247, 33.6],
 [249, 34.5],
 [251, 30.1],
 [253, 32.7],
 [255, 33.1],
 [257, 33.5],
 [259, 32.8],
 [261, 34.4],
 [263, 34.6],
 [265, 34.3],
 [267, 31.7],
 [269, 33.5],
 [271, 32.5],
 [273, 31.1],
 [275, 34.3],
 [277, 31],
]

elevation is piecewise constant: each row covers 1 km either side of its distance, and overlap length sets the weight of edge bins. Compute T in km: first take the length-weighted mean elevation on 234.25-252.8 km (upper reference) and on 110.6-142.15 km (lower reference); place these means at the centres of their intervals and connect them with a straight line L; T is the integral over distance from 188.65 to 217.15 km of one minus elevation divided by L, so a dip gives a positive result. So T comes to 5.5 km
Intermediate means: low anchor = 34.3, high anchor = 33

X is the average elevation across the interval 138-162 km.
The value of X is 38.7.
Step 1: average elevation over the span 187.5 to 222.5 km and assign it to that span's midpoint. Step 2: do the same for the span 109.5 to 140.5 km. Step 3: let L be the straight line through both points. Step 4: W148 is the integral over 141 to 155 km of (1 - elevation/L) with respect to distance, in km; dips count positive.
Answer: -2.7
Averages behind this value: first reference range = 34.4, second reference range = 28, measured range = 38.8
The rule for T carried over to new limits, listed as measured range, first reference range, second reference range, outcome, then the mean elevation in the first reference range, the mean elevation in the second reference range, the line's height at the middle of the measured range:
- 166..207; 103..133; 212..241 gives 6.2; 34.8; 33.3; 33.8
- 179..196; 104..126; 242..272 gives 3.5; 34.8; 33.2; 34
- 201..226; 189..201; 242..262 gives -3.5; 24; 33.1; 26.9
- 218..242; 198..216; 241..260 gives -2.1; 28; 33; 30.6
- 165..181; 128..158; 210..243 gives 0.8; 36.9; 33.2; 35.6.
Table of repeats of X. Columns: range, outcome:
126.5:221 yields 32.8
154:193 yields 33.9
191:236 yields 29.9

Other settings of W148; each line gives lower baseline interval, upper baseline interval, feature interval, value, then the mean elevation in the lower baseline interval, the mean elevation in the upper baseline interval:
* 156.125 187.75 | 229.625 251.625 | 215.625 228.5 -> -0.1 km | 34.7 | 33.1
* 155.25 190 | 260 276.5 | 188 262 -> 6.5 km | 34.3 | 33.2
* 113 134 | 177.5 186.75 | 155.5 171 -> -3.3 km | 34.9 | 30.3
